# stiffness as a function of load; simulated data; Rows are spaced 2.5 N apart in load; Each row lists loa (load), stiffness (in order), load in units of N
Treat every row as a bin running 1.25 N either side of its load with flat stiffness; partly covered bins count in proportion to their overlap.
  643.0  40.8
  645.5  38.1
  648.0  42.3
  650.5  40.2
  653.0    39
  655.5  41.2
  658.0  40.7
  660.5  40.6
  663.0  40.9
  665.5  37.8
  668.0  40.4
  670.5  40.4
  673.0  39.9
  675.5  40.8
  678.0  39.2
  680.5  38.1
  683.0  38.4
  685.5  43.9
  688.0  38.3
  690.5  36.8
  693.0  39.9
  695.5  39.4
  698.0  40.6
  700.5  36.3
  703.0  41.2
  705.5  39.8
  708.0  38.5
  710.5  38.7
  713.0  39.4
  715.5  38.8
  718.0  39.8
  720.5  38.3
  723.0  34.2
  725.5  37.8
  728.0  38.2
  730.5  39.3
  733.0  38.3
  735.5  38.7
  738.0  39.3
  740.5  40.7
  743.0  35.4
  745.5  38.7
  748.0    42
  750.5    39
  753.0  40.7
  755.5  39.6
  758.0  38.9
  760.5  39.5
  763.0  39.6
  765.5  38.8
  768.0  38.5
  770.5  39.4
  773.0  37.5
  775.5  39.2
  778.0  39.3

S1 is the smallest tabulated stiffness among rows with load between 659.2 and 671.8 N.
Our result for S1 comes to 37.8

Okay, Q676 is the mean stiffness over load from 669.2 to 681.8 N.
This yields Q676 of 39.7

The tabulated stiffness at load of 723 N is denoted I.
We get 34.2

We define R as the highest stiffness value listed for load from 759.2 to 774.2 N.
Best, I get 39.6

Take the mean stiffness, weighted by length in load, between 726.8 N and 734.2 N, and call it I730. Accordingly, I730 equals 38.6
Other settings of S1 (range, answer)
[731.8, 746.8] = 35.4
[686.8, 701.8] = 36.3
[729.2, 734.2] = 38.3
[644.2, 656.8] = 38.1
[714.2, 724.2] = 34.2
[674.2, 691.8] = 36.8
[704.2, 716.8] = 38.5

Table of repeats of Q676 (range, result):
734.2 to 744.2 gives 38.5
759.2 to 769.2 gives 39.1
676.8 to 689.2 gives 39.6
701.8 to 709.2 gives 39.8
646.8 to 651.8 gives 41.2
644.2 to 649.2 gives 40.2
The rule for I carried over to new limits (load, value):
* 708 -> 38.5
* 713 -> 39.4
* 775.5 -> 39.2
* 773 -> 37.5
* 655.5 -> 41.2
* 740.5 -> 40.7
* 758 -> 38.9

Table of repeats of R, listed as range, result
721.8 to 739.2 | 39.3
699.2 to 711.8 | 41.2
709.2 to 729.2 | 39.8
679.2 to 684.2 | 38.4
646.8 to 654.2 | 42.3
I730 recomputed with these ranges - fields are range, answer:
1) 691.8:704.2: 39.5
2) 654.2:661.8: 40.8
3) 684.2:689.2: 41.1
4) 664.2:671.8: 39.5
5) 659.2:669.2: 39.9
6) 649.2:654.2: 39.6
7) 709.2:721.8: 39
